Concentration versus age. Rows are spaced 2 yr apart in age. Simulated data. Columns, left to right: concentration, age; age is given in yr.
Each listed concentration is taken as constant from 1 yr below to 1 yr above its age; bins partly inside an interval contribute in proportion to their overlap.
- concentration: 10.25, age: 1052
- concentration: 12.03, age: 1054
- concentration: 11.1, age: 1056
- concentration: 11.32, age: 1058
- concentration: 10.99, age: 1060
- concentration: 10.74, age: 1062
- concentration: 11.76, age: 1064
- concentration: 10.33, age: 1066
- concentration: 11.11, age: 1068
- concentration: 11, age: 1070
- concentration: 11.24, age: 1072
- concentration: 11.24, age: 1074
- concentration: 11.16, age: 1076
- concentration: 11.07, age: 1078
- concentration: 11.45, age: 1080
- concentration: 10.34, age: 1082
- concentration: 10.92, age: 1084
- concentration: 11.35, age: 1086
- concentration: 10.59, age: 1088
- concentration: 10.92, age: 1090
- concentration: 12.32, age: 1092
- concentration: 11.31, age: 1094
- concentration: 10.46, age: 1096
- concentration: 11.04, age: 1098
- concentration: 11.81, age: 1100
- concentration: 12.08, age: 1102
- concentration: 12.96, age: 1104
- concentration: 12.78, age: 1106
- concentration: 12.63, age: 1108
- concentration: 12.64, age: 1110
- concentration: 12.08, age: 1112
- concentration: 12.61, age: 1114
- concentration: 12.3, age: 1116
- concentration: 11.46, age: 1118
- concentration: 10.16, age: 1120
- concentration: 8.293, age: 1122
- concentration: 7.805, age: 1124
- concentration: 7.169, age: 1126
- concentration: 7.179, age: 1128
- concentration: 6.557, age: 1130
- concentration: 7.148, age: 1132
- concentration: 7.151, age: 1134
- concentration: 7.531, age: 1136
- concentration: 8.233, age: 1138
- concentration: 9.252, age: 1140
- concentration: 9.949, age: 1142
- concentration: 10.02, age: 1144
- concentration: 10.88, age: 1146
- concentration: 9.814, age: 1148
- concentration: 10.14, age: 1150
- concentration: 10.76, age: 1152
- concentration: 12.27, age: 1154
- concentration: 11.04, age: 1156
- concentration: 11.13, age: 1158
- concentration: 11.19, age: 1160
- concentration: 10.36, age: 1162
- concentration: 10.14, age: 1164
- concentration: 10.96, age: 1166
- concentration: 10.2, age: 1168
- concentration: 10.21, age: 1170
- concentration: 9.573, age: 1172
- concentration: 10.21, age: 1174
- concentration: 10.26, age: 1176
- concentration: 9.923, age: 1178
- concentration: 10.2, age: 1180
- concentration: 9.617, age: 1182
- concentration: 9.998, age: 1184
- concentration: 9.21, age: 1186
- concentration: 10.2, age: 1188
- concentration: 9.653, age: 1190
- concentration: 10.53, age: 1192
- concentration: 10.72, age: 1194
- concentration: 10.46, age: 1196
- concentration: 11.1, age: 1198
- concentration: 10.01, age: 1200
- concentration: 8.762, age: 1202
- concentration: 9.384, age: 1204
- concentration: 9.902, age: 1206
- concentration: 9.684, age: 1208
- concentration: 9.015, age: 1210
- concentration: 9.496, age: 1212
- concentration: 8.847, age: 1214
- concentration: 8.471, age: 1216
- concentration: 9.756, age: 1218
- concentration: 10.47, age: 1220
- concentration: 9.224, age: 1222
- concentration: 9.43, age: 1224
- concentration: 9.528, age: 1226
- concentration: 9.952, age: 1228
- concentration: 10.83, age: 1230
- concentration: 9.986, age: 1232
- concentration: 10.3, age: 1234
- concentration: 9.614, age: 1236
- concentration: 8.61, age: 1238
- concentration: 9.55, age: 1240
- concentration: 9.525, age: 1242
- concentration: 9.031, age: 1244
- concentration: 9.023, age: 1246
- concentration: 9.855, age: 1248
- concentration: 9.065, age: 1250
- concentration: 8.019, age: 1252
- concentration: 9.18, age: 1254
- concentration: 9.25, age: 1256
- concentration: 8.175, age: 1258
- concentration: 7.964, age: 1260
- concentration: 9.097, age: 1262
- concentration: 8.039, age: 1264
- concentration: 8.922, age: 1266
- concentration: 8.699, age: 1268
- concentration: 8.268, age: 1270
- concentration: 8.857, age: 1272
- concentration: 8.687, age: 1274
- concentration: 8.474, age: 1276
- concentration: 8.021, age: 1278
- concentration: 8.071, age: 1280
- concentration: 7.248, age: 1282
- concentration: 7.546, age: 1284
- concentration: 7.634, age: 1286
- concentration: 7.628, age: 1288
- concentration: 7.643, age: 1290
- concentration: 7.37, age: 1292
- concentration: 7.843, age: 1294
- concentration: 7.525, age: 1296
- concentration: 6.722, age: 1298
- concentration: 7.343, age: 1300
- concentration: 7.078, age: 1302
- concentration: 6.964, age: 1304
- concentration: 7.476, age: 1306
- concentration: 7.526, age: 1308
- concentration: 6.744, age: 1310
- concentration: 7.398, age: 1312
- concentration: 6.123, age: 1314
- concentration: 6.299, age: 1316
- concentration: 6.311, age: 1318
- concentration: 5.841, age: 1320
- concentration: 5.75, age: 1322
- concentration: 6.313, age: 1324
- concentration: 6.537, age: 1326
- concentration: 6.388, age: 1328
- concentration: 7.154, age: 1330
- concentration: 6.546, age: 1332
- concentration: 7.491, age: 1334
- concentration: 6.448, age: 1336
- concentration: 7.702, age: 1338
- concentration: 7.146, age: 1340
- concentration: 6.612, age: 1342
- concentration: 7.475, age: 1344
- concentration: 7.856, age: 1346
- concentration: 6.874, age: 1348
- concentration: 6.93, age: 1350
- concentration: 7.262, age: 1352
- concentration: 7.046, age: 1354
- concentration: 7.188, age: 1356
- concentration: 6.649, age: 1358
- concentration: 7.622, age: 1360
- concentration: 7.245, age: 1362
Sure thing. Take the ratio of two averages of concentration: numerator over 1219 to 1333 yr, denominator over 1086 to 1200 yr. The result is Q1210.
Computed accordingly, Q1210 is 0.8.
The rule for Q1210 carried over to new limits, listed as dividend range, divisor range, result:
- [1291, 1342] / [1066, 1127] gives 0.62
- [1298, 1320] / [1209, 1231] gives 0.72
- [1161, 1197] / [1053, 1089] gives 0.91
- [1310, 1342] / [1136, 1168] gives 0.64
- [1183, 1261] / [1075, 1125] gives 0.84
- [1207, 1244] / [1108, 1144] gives 1.02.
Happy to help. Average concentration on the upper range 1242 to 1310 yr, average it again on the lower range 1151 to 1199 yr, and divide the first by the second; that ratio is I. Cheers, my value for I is 0.78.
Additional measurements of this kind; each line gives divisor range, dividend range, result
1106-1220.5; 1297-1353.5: 0.69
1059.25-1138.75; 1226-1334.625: 0.76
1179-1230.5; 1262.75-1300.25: 0.81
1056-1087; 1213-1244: 0.87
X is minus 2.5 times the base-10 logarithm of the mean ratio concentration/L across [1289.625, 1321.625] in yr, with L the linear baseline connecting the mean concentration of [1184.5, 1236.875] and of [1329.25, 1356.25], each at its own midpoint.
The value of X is 0.13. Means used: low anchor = 9.79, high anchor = 7.12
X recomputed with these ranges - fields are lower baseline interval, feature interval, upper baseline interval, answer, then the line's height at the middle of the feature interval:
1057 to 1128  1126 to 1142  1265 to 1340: 0.32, 10.3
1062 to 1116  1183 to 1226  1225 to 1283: 0.00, 9.72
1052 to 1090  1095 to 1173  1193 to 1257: 0.02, 10.5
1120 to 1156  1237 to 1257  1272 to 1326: -0.17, 7.78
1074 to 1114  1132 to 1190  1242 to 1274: 0.05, 10.4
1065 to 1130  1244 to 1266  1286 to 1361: -0.08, 8.19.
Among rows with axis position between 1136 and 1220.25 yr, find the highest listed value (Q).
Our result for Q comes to 12.27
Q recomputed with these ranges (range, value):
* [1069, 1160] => 12.96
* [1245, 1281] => 9.855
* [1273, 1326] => 8.687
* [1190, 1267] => 11.1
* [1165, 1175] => 10.96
